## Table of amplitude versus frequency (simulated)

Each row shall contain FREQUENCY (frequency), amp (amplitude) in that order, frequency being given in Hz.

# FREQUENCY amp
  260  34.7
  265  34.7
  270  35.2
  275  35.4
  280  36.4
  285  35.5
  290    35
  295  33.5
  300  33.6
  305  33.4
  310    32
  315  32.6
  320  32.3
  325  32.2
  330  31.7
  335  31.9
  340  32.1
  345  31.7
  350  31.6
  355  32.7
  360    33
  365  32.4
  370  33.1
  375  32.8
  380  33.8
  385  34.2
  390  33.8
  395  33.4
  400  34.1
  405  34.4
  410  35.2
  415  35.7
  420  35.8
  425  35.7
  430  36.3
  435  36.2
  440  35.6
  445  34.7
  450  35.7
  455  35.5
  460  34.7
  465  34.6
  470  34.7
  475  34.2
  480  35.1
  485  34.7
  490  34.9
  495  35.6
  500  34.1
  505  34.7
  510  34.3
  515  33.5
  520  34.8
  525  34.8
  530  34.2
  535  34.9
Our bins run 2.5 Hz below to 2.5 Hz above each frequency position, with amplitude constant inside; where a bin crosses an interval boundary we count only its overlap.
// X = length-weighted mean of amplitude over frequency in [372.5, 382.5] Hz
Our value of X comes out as 33.3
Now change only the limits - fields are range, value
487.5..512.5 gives 34.7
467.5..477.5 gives 34.5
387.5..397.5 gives 33.6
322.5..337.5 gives 31.9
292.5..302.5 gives 33.5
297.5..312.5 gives 33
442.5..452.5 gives 35.2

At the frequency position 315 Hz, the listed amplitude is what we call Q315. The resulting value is 32.6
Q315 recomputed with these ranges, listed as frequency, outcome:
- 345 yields 31.7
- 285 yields 35.5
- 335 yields 31.9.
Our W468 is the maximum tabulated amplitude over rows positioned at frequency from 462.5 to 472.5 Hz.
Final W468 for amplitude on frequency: 34.7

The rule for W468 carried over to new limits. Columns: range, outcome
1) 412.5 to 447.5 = 36.3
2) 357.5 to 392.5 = 34.2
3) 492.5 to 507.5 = 35.6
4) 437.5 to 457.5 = 35.7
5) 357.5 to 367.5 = 33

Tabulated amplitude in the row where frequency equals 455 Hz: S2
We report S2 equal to 35.5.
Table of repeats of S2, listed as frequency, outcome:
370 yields 33.1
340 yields 32.1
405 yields 34.4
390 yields 33.8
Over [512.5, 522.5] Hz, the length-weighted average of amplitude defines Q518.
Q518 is 34.1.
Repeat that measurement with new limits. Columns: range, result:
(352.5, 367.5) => 32.7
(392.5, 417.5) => 34.6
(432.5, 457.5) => 35.5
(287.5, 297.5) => 34.2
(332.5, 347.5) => 31.9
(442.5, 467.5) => 35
